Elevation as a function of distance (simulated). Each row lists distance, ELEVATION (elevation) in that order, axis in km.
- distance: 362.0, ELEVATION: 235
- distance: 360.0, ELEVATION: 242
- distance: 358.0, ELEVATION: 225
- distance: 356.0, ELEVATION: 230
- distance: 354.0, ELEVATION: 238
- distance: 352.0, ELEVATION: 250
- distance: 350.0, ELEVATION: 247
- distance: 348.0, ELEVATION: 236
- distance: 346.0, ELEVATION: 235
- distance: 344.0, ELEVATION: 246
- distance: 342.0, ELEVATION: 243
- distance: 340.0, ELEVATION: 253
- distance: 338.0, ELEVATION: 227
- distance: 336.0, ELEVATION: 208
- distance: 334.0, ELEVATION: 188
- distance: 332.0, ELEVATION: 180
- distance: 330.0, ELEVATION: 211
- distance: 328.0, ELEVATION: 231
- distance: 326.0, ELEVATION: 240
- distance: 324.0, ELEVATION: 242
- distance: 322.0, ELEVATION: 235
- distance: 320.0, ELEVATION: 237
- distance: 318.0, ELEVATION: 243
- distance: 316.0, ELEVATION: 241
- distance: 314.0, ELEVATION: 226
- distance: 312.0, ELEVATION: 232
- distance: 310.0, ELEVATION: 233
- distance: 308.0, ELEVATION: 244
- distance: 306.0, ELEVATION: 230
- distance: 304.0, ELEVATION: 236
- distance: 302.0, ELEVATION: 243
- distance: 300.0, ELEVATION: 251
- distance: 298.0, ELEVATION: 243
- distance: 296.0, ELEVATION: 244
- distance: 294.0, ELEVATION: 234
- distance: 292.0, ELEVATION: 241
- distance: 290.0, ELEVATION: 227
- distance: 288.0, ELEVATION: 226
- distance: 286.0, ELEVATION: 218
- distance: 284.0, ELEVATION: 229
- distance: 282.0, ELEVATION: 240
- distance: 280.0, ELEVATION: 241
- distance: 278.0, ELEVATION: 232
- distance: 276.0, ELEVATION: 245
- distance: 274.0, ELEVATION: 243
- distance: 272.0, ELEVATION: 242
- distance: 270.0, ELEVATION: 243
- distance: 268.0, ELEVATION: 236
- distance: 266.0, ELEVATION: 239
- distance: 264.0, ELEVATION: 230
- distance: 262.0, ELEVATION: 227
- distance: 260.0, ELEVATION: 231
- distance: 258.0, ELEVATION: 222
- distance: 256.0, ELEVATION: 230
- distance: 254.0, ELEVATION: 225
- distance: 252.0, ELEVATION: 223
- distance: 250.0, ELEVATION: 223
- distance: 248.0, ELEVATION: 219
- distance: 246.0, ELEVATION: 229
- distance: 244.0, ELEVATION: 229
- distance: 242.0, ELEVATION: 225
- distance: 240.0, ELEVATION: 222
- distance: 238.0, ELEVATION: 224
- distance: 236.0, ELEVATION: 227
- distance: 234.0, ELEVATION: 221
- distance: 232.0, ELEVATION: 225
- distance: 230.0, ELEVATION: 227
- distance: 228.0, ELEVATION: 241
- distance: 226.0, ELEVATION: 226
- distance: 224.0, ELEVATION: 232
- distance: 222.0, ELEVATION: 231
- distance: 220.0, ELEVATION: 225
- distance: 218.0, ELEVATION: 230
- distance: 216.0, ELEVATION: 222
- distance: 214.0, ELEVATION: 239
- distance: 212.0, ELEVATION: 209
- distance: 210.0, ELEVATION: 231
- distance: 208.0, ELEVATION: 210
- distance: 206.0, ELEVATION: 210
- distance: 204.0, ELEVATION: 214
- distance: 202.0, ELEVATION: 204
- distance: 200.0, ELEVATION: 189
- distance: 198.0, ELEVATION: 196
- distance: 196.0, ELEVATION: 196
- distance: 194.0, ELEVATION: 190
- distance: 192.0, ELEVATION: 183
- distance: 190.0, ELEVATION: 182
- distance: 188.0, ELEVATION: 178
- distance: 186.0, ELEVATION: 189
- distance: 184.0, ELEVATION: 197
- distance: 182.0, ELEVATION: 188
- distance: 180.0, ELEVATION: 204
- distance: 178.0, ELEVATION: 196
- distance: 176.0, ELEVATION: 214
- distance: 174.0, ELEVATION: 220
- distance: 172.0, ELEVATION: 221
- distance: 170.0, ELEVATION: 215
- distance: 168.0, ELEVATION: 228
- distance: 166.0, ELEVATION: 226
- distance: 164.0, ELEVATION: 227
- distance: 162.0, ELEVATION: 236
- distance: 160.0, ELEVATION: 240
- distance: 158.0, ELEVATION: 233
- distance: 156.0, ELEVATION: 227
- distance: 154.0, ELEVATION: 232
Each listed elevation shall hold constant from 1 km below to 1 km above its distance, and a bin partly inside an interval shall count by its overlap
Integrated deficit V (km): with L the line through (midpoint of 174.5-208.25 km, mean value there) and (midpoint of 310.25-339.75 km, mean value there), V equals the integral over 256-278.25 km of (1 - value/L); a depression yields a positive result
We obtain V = -2.3 km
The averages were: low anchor 197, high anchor 225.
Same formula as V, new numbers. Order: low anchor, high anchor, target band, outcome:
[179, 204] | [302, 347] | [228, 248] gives -1.98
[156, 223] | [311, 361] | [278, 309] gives -1.46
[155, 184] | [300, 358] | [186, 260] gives 2.25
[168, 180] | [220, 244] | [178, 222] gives 3.09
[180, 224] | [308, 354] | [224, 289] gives -3.99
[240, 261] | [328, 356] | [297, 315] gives -0.84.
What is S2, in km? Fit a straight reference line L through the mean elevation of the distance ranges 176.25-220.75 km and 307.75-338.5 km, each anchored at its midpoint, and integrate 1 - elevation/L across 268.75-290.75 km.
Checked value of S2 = -1.7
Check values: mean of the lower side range 204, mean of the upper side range 226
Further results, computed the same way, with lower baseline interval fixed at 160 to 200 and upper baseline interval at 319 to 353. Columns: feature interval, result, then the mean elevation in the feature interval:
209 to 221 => -0.88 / 226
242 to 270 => -1.44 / 228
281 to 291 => -0.27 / 228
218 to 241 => -1.57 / 227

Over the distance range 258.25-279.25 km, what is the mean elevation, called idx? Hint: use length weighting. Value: 236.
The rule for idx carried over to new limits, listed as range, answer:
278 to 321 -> 236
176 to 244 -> 212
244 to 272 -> 229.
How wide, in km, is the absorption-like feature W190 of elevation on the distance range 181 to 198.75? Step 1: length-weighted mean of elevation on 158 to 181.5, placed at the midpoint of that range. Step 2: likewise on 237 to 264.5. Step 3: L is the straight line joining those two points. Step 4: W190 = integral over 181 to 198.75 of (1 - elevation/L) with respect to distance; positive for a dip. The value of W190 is 2.6 km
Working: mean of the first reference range 220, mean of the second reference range 226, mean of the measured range 189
